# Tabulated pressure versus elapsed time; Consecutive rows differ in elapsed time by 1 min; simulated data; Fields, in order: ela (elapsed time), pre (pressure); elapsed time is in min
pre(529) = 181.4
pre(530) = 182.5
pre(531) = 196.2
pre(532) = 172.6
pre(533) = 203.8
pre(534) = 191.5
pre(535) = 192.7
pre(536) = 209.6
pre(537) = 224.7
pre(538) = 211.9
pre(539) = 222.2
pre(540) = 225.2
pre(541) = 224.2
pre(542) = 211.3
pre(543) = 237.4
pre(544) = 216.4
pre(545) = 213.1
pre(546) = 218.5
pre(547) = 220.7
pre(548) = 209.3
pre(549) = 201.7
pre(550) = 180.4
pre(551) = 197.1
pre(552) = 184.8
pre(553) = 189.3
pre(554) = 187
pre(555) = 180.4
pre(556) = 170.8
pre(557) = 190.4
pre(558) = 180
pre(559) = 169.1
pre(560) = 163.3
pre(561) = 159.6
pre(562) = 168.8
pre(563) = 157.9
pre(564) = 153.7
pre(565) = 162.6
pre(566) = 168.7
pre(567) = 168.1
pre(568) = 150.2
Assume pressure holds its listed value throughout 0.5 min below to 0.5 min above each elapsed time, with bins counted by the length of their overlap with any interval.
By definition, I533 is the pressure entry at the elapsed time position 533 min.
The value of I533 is 203.8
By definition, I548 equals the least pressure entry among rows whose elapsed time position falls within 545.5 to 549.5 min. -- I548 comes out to 201.7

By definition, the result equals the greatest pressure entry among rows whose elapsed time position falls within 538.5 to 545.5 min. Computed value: 237.4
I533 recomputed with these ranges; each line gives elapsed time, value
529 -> 181.4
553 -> 189.3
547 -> 220.7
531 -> 196.2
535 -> 192.7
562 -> 168.8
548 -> 209.3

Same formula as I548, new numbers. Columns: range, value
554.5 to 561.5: 159.6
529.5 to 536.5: 172.6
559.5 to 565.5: 153.7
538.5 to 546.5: 211.3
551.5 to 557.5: 170.8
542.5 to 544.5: 216.4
